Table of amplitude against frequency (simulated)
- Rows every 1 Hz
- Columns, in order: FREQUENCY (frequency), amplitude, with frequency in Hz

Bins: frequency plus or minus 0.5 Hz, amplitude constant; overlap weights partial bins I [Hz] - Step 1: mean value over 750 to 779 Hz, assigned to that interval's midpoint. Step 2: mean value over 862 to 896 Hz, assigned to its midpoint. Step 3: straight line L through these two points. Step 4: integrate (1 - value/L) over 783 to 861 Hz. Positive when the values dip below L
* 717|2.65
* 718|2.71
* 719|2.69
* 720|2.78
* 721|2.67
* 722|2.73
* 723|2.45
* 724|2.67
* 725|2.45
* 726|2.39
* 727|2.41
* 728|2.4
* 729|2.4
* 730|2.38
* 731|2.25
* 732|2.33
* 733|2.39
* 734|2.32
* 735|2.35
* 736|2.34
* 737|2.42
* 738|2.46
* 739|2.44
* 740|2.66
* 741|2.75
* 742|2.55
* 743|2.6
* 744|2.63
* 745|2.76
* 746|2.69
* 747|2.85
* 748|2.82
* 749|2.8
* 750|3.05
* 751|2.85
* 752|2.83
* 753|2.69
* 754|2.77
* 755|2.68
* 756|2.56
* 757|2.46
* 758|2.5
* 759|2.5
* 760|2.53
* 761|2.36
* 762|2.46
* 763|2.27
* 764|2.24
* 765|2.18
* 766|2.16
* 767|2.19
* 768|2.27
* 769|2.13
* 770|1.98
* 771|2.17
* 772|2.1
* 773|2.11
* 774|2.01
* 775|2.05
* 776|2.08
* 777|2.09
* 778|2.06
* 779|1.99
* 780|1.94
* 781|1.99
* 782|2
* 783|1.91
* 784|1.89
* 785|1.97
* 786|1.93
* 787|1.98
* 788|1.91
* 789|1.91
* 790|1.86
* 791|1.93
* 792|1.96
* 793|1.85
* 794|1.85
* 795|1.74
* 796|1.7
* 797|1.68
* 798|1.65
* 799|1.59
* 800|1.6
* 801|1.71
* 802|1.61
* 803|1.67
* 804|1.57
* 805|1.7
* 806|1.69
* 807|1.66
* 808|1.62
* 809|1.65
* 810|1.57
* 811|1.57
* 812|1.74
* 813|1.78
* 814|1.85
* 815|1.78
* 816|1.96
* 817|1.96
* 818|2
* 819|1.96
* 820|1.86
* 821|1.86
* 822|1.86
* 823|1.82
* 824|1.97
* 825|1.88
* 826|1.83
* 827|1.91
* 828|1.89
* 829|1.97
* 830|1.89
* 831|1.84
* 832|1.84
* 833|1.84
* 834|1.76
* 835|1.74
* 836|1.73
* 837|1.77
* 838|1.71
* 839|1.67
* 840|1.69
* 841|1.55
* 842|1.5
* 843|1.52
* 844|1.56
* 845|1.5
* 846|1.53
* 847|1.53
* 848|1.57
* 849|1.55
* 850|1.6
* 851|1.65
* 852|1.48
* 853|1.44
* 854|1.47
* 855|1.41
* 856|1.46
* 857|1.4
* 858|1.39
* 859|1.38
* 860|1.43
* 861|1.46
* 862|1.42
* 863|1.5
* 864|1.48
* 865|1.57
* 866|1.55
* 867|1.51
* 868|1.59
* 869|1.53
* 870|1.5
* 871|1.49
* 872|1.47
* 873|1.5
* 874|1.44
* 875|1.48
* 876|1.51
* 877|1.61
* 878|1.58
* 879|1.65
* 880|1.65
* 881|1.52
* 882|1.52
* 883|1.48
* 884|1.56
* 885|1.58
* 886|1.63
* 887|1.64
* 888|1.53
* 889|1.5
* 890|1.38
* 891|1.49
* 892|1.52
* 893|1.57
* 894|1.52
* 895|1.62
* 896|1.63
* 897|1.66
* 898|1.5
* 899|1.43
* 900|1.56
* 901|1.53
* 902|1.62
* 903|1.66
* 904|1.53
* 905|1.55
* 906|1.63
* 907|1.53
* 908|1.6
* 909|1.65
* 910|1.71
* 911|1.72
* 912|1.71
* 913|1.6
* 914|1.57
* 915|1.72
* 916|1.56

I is 8.7 Hz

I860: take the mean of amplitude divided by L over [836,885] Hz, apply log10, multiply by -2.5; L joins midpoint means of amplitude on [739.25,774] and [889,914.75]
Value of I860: 0.20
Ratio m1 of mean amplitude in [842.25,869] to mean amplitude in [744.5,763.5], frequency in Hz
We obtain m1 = 0.56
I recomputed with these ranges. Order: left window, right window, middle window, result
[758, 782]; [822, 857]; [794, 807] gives 1.9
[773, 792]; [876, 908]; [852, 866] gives 1.9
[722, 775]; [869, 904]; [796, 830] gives 4.3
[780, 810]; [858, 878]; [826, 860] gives -0.7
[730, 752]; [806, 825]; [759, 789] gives 1.8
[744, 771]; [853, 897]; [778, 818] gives 6.9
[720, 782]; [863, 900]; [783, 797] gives 1.8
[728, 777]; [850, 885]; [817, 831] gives -0.3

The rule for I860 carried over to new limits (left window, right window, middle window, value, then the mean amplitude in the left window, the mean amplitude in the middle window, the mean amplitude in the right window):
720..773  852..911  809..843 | 0.07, 2.49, 1.8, 1.53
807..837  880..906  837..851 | 0.10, 1.82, 1.59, 1.55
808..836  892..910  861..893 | 0.09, 1.83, 1.53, 1.58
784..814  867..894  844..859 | 0.08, 1.75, 1.5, 1.53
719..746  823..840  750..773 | -0.05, 2.51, 2.41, 1.82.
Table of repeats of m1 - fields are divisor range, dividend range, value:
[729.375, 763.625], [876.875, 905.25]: 0.61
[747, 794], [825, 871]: 0.72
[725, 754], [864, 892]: 0.60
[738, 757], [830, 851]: 0.61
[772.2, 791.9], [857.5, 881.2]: 0.76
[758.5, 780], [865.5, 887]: 0.71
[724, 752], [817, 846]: 0.70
